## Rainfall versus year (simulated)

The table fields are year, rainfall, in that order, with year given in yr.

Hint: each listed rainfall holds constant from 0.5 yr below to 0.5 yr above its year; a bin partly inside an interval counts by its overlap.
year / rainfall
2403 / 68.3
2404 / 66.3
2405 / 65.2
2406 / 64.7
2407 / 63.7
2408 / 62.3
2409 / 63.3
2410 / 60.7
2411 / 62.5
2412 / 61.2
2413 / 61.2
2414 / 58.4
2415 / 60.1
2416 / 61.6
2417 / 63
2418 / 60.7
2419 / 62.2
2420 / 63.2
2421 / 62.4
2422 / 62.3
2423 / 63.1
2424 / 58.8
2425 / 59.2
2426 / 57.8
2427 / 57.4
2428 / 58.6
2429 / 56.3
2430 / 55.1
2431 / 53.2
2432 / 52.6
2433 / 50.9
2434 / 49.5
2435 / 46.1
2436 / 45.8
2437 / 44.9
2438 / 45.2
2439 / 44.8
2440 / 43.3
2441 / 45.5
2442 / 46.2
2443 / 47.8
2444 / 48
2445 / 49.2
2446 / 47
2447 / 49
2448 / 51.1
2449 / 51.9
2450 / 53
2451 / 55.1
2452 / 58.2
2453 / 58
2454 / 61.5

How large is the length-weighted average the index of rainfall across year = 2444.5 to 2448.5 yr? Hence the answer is 49.1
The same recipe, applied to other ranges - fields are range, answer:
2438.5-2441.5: 44.5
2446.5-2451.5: 52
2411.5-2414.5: 60.3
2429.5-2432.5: 53.6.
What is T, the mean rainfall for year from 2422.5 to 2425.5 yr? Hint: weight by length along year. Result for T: 60.4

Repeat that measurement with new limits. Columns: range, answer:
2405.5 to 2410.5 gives 62.9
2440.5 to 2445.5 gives 47.3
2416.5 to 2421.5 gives 62.3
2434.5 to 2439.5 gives 45.4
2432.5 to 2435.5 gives 48.8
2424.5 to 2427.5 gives 58.1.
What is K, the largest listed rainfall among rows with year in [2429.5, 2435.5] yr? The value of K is 55.1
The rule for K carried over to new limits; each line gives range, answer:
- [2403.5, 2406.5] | 66.3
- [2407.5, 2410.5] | 63.3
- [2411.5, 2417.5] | 63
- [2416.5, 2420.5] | 63.2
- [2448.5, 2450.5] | 53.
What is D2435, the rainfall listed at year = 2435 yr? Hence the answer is 46.1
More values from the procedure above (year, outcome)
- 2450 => 53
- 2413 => 61.2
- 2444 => 48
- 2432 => 52.6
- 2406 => 64.7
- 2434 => 49.5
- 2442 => 46.2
